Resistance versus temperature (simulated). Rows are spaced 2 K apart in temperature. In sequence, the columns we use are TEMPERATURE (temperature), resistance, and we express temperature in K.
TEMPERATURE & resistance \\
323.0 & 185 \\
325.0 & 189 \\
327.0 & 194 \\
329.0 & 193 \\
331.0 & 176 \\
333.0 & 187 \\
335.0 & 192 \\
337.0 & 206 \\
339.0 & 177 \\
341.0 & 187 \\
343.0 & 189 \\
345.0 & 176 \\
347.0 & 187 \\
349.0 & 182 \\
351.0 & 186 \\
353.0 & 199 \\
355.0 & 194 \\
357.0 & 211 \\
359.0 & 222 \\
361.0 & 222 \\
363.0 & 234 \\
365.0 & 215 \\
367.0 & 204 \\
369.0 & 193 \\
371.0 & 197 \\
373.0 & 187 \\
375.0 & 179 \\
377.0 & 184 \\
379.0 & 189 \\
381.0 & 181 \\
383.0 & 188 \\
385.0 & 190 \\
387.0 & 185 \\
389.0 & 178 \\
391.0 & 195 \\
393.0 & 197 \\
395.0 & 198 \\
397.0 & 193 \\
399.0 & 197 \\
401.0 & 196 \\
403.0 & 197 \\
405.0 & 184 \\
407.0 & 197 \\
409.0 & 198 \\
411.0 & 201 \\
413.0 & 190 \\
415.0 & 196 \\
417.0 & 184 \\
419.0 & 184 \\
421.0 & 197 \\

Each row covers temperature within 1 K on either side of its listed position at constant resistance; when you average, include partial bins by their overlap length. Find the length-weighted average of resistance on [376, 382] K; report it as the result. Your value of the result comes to 185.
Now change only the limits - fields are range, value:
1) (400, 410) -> 194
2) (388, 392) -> 186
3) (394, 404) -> 196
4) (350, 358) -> 198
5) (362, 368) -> 218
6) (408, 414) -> 196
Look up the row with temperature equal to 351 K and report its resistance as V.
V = 186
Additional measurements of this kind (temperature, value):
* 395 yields 198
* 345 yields 176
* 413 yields 190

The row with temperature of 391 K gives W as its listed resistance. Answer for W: 195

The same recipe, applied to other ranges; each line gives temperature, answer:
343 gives 189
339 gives 177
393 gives 197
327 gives 194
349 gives 182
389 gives 178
